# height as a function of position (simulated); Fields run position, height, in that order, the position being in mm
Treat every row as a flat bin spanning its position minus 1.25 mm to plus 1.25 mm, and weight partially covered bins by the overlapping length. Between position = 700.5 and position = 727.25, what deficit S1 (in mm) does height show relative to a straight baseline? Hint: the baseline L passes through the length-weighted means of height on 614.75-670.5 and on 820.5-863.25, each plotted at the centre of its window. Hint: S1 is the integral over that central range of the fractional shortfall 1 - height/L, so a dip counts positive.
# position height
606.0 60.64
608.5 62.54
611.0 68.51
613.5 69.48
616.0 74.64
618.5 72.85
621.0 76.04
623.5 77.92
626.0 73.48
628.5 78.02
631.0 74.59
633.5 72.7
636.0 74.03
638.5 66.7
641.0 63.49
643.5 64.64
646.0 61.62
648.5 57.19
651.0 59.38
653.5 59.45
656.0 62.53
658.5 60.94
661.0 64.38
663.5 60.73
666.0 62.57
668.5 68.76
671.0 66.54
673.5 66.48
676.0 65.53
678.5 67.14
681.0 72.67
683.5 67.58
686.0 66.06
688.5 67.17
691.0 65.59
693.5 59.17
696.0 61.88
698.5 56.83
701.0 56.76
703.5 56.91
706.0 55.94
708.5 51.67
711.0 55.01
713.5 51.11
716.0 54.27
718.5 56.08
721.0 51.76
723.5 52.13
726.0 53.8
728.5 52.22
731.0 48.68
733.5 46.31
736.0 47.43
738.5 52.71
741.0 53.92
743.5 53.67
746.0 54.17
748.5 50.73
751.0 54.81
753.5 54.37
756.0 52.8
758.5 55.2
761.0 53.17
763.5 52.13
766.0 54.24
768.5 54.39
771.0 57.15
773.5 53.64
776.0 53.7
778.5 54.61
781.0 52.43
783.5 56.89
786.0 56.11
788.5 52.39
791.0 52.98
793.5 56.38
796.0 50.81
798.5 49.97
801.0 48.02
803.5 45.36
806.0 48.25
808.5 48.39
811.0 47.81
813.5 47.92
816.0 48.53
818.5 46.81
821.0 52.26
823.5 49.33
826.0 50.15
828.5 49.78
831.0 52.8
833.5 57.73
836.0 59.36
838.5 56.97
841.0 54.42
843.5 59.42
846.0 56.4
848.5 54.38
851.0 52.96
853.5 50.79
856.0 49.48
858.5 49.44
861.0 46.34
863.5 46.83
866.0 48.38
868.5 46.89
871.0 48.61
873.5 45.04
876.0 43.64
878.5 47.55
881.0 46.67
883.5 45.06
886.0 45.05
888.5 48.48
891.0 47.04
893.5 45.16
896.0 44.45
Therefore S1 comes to 3.6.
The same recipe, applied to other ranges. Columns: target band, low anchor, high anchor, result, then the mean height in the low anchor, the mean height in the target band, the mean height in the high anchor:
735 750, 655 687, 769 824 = 1.4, 65.6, 52.2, 51.4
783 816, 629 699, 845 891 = 2.1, 65.1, 50.6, 48.4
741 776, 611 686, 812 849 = 2.9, 67.6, 53.9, 53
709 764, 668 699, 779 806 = 5.9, 65.6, 52.6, 52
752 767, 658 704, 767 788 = 0.8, 64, 53.7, 54.8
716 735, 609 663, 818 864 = 3.0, 68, 51.7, 52.6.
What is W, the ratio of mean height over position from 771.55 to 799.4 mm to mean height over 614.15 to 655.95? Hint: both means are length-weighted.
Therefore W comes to 0.78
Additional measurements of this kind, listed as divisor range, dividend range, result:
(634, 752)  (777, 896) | 0.85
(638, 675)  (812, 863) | 0.83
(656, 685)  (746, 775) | 0.82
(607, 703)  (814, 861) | 0.79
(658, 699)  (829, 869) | 0.81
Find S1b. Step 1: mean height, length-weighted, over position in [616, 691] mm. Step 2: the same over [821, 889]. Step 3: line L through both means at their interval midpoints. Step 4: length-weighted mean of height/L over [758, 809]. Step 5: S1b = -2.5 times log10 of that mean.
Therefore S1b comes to 0.08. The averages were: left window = 67.4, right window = 50.5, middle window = 52.7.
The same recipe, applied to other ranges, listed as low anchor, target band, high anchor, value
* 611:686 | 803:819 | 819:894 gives 0.135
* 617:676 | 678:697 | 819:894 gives -0.034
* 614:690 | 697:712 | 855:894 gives 0.129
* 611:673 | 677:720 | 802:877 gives 0.048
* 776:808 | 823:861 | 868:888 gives -0.103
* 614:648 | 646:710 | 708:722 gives -0.022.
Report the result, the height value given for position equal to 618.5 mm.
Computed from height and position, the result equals 72.85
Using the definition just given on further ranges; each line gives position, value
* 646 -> 61.62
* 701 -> 56.76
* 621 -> 76.04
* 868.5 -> 46.89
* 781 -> 52.43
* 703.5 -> 56.91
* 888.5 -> 48.48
